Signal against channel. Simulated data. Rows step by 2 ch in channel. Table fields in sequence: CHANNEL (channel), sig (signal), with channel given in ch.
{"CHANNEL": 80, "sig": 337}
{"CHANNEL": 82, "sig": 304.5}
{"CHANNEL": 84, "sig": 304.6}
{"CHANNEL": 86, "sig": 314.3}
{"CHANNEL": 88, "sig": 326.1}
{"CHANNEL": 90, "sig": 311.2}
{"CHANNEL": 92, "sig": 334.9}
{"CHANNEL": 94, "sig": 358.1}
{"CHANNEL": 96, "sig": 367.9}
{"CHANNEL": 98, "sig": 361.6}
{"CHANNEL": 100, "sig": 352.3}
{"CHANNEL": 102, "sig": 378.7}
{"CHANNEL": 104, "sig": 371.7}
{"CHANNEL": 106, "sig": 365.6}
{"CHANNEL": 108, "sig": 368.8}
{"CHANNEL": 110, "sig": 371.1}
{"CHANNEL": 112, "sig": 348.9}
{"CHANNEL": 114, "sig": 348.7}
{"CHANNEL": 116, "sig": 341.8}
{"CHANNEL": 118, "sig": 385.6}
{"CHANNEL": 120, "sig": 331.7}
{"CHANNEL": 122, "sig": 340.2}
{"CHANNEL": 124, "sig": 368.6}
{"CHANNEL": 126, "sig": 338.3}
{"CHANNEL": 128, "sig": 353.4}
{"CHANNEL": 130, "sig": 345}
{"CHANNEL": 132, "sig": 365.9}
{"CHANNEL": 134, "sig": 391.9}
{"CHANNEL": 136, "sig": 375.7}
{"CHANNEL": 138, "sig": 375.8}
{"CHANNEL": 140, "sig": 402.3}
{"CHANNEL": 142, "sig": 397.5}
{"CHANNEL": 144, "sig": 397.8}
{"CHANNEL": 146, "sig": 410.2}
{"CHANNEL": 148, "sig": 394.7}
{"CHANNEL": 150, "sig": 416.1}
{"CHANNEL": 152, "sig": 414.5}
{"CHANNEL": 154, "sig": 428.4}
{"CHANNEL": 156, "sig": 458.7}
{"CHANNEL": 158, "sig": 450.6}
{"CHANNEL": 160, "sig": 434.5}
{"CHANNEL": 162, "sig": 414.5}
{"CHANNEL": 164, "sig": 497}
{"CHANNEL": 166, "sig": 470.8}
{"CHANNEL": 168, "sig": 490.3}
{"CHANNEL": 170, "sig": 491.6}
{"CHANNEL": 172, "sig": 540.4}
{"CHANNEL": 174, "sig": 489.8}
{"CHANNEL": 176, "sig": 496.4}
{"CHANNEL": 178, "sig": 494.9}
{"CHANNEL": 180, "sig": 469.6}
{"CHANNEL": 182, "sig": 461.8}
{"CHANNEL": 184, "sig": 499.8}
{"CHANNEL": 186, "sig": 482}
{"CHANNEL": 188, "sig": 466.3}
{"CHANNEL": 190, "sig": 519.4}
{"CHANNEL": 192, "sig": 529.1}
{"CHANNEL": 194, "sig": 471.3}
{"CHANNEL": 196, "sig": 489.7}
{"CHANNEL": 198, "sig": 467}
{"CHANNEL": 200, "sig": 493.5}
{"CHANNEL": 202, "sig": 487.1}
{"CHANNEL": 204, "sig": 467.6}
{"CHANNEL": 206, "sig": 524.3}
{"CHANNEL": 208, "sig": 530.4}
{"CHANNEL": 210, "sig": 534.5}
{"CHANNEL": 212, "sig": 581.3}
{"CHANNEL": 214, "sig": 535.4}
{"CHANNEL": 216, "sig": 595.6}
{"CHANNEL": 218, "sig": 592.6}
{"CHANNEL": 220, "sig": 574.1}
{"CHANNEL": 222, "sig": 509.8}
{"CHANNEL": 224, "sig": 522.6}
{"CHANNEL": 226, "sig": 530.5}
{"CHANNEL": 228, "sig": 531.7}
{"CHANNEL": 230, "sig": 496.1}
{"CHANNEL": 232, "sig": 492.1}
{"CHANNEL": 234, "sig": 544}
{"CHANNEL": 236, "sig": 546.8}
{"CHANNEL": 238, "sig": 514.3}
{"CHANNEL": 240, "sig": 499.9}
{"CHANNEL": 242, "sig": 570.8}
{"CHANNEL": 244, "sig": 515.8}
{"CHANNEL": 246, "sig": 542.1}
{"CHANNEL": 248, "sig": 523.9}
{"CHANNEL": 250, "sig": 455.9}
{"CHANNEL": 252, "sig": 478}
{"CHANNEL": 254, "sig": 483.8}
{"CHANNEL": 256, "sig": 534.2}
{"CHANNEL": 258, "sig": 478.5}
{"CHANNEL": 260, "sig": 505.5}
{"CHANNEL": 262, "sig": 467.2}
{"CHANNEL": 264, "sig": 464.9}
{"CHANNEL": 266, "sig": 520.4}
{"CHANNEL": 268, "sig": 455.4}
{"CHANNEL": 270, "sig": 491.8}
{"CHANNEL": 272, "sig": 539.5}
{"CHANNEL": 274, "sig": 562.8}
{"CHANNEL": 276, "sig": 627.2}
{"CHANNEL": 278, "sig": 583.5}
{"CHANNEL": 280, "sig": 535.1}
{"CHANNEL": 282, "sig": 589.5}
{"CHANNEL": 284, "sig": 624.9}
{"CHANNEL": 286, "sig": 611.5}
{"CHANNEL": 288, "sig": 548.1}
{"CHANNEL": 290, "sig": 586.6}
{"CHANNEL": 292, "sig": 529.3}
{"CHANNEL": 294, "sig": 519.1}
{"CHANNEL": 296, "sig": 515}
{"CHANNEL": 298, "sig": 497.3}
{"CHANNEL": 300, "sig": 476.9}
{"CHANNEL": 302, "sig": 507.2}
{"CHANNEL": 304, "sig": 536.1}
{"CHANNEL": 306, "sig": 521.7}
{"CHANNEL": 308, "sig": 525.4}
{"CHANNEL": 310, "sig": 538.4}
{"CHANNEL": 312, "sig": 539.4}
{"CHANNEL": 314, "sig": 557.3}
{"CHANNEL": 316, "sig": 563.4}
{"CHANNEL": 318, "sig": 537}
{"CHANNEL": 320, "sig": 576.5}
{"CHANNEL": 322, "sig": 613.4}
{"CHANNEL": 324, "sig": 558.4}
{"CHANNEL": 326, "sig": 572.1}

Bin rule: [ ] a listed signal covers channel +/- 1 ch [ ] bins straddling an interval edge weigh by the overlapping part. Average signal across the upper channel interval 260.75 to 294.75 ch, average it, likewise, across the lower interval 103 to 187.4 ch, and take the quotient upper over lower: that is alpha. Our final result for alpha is 1.31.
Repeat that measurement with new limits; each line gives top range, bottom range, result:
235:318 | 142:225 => 1.09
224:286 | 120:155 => 1.37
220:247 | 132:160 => 1.29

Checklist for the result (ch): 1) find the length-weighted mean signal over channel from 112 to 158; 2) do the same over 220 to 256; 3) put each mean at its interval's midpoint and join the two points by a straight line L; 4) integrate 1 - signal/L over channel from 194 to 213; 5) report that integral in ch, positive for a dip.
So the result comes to -1.38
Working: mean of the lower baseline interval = 382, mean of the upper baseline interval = 517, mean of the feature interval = 506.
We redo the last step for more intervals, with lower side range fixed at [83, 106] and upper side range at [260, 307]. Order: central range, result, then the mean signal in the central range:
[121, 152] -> 0.6 ch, 379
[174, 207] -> -3.6 ch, 489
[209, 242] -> -4.3 ch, 539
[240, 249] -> -0.7 ch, 534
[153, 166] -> -1.2 ch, 449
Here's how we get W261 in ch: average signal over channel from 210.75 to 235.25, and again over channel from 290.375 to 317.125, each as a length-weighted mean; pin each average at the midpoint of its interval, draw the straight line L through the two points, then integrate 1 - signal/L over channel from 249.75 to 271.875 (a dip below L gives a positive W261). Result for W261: 1.9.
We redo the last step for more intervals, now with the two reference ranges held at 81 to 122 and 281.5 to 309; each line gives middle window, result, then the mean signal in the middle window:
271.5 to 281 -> -0.9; 571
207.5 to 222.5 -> -3.2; 559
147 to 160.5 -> -1.0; 428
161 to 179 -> -3.1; 487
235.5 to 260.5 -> -0.9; 511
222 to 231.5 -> -0.9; 518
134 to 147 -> -0.2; 393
